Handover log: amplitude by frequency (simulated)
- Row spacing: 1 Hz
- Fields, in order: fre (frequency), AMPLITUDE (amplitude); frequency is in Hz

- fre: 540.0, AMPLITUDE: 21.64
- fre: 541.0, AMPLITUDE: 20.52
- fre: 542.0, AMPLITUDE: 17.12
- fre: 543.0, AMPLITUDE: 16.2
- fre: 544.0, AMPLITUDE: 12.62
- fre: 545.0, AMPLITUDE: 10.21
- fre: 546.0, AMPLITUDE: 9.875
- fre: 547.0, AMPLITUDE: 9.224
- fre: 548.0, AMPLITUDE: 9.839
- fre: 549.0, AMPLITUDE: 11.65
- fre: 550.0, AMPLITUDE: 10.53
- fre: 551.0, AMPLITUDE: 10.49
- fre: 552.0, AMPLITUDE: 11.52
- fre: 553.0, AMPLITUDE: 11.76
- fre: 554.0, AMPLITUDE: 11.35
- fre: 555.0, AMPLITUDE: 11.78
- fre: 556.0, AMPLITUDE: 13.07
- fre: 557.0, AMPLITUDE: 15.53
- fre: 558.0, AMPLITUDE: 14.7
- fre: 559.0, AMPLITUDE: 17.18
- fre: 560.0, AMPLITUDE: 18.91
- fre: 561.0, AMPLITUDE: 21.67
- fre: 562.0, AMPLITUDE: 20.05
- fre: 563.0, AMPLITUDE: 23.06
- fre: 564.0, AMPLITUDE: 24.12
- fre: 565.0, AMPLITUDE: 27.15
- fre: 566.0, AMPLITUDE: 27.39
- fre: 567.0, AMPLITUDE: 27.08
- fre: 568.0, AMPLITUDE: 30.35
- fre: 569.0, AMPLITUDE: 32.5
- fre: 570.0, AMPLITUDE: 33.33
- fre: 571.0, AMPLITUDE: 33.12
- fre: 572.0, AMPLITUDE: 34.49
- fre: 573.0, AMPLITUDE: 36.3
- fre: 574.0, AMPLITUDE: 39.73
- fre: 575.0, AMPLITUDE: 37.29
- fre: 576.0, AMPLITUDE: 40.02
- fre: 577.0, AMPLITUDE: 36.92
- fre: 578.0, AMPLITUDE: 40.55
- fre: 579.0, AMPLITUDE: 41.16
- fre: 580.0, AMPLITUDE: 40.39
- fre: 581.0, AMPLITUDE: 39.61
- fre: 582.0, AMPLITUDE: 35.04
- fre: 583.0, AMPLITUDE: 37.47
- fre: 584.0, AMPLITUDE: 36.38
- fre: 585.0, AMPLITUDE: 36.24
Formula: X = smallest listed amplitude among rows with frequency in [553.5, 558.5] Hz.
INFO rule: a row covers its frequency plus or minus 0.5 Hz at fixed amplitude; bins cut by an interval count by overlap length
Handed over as 11.35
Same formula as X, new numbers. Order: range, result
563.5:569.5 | 24.12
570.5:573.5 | 33.12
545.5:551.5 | 9.224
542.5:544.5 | 12.62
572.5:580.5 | 36.3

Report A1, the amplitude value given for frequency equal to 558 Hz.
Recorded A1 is 14.7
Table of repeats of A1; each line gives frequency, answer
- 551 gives 10.49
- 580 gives 40.39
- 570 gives 33.33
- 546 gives 9.875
